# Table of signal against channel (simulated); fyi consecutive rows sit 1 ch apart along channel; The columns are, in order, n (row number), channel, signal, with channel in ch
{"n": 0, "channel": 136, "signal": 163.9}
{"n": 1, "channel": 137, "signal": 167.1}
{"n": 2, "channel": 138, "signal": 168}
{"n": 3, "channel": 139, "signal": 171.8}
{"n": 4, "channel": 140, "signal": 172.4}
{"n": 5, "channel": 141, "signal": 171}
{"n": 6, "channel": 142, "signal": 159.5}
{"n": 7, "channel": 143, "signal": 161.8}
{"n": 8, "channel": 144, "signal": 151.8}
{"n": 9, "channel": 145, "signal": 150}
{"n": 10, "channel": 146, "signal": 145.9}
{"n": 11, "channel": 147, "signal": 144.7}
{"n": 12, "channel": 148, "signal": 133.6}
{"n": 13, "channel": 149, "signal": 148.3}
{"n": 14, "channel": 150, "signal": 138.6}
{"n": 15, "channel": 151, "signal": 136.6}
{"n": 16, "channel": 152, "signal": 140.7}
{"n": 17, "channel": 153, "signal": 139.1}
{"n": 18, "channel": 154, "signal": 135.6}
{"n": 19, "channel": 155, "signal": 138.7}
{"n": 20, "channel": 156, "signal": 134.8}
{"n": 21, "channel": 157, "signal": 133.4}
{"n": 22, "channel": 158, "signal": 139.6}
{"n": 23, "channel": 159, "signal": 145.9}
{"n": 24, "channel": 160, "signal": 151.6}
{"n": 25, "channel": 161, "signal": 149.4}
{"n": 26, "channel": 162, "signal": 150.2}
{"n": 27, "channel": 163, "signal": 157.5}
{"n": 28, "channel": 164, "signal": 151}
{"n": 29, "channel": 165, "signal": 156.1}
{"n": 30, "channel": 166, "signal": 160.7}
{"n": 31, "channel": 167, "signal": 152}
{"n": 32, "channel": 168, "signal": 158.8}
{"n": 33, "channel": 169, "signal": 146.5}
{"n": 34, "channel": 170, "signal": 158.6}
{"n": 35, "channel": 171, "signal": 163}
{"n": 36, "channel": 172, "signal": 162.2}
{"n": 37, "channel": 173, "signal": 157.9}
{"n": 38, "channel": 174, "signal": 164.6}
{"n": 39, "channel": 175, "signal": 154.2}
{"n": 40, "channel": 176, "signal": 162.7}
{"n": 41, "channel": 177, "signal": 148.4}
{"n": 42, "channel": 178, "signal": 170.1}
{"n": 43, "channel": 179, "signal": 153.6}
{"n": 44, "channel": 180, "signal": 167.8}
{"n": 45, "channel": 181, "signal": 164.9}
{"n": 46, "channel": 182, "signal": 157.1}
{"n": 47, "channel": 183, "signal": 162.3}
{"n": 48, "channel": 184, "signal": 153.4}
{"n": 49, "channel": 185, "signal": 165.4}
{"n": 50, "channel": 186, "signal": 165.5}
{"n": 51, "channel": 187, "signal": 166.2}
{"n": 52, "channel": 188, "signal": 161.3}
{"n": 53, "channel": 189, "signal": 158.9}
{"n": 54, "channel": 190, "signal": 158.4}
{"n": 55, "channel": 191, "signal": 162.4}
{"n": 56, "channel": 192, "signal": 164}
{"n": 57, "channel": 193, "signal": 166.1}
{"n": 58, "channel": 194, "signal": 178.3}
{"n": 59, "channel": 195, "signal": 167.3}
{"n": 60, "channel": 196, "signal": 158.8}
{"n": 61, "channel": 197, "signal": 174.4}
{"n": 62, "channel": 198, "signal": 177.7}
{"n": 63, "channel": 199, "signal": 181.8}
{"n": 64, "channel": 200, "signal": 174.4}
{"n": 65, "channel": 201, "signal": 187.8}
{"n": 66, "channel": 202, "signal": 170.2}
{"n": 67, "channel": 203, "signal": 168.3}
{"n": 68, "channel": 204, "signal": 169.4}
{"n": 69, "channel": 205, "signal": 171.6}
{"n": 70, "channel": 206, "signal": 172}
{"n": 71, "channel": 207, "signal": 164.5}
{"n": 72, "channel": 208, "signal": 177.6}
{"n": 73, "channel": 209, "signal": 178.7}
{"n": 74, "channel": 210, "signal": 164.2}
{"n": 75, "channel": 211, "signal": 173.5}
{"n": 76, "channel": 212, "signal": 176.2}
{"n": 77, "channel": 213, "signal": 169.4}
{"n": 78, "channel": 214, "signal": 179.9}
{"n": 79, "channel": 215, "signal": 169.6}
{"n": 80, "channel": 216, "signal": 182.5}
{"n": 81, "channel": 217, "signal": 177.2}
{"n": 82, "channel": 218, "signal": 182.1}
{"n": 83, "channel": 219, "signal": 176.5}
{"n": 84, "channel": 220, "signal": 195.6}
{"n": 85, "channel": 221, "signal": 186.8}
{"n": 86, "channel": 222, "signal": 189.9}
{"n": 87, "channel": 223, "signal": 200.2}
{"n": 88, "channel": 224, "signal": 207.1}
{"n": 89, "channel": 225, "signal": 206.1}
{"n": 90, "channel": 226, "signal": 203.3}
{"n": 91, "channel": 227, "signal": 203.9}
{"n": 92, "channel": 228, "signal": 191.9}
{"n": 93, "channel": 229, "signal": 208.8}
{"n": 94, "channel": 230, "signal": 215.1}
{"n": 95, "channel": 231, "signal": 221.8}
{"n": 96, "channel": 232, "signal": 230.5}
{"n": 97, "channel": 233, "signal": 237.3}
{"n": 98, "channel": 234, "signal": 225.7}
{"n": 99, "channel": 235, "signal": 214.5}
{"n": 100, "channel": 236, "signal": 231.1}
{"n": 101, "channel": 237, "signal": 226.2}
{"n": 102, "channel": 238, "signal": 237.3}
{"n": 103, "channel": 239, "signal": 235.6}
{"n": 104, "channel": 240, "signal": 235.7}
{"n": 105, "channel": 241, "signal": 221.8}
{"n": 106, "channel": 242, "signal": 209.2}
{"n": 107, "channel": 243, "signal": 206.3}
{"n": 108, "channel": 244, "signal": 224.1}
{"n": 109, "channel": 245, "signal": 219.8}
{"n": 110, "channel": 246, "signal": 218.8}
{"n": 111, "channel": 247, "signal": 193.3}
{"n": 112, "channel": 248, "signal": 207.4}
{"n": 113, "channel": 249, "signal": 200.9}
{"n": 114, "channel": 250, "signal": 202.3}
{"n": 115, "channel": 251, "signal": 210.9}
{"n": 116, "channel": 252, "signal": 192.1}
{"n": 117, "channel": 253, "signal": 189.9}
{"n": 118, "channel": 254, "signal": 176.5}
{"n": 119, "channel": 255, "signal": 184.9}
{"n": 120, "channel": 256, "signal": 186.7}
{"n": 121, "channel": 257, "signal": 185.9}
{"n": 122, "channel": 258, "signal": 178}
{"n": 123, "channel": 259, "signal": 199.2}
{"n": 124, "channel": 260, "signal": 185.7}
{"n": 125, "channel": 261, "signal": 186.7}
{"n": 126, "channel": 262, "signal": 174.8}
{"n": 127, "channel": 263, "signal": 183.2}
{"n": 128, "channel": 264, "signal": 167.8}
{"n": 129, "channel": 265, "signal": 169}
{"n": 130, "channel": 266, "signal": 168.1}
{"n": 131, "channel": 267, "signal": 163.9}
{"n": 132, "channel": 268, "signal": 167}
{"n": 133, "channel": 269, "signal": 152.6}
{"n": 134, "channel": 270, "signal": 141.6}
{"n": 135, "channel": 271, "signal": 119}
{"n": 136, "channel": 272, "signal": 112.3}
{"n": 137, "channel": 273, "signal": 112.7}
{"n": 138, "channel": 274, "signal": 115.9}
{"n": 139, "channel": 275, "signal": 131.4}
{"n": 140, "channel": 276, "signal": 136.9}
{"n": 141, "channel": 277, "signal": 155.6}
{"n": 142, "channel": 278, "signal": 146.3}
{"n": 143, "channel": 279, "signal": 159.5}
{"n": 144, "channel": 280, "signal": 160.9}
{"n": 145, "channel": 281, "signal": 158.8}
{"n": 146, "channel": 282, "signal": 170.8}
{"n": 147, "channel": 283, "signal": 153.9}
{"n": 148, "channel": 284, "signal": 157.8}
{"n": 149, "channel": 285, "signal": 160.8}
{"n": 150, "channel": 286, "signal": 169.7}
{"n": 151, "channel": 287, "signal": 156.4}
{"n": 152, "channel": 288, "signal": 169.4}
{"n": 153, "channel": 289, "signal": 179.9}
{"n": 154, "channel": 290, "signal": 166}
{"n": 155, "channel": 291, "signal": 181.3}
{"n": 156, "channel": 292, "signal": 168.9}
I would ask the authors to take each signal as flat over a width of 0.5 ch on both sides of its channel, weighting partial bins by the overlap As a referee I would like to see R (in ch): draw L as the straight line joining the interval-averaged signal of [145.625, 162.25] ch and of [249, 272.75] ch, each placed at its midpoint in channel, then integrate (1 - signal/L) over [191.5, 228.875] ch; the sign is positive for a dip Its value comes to -5.00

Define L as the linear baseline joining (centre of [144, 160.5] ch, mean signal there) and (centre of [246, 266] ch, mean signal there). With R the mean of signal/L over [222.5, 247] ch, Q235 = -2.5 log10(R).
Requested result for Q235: -0.21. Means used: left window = 141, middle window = 218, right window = 188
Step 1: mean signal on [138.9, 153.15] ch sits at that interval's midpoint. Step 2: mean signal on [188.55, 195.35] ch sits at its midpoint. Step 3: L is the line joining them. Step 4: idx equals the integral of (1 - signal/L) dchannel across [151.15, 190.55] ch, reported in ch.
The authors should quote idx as 1.10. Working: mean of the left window 151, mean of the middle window 154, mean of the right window 165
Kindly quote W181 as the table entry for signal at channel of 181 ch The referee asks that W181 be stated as 164.9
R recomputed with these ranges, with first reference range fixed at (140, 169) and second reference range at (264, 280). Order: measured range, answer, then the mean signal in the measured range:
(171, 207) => -4.5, 166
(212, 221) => -2.0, 179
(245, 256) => -4.0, 198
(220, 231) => -4.2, 202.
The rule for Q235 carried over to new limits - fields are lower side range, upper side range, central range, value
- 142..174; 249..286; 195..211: -0.11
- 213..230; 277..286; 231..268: -0.15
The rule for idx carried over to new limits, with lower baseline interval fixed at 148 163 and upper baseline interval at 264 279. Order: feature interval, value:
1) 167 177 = -1.1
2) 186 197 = -1.7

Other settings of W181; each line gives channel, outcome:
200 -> 174.4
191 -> 162.4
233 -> 237.3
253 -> 189.9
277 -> 155.6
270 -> 141.6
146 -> 145.9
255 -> 184.9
